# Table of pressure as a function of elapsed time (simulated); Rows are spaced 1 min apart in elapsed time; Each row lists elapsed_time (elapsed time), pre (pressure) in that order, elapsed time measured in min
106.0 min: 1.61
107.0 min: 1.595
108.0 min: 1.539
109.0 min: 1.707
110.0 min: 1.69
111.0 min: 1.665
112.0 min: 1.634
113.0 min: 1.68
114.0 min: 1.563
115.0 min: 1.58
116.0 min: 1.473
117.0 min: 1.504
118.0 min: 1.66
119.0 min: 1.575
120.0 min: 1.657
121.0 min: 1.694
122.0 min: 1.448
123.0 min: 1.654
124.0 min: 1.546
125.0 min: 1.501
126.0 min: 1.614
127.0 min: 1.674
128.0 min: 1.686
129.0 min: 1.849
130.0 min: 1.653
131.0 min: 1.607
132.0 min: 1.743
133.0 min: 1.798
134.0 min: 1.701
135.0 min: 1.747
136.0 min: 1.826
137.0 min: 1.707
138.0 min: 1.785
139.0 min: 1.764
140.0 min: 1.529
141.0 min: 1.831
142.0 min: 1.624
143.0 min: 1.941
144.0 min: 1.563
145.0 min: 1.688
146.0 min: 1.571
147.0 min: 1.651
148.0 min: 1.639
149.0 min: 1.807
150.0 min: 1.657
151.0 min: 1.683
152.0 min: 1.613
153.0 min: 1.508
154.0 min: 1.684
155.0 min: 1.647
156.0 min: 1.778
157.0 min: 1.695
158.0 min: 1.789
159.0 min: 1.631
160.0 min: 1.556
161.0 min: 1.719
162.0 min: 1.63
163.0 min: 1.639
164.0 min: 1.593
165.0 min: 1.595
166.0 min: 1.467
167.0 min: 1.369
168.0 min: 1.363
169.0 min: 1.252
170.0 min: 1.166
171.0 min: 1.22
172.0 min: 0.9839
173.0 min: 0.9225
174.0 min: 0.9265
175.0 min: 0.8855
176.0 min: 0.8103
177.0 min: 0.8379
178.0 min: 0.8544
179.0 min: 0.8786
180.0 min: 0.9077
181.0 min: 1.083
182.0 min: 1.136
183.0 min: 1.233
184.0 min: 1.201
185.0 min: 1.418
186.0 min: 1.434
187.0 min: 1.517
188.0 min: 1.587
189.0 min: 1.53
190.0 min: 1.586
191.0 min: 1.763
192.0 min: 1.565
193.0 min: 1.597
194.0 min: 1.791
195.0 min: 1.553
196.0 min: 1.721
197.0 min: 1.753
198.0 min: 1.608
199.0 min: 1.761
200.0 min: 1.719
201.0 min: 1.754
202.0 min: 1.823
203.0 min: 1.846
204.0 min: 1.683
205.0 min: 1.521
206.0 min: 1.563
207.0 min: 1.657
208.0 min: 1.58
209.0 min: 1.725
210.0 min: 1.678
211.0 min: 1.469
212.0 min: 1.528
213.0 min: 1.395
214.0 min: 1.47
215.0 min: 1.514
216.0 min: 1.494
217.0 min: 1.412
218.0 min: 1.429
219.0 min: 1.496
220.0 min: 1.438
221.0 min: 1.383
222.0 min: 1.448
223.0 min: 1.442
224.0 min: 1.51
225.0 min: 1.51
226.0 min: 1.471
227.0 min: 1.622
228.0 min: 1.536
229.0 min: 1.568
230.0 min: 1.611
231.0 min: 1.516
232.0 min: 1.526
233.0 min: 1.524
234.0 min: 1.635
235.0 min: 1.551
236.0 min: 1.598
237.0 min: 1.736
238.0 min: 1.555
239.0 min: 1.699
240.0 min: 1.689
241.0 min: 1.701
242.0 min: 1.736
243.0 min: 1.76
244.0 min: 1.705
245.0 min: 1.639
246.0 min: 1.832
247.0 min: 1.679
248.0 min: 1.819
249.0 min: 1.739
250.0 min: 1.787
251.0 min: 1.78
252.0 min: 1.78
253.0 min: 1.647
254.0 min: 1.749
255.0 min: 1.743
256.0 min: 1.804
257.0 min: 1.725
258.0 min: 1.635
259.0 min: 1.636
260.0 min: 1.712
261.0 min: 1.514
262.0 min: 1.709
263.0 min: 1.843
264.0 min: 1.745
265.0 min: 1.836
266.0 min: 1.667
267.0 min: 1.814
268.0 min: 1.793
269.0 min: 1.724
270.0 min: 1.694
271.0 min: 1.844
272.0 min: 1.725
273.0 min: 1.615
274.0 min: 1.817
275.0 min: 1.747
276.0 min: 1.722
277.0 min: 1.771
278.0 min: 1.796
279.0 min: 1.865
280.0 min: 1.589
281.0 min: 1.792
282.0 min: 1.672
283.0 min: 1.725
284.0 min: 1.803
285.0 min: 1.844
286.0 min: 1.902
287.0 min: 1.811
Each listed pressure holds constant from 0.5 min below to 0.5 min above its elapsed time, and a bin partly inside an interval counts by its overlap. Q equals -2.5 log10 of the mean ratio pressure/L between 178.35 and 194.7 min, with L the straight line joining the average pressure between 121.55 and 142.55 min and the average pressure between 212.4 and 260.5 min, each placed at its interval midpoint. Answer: 0.19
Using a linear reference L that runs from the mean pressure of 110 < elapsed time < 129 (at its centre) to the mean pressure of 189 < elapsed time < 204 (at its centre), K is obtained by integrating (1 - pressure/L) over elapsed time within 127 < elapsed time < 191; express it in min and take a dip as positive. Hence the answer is 6.2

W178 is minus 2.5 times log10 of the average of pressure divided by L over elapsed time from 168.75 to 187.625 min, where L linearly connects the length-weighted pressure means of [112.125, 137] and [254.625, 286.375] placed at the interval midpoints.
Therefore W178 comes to 0.472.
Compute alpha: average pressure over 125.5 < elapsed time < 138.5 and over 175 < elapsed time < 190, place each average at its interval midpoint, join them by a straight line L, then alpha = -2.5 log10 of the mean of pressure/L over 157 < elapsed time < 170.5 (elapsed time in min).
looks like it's -0.108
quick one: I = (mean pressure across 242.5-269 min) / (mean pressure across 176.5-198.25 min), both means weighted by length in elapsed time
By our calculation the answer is 1.25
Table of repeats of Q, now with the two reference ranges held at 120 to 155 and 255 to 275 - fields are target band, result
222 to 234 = 0.12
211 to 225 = 0.17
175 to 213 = 0.16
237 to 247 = 0.01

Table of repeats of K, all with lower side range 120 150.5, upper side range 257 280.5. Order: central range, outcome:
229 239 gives 0.8 min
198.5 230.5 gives 2.7 min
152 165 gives 0.3 min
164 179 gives 5.0 min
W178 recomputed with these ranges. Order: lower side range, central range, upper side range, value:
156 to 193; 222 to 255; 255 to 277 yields -0.02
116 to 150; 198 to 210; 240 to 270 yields 0.01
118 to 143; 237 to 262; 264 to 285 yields 0.02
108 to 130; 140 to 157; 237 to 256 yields -0.02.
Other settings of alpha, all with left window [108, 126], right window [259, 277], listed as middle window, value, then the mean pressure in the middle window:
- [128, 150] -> -0.06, 1.71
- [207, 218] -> 0.11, 1.53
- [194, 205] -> -0.03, 1.72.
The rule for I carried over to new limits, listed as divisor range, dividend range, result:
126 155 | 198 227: 0.92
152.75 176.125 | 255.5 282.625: 1.22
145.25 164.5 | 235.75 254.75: 1.04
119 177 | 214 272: 1.05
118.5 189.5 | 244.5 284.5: 1.16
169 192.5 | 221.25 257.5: 1.38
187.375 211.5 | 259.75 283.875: 1.05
